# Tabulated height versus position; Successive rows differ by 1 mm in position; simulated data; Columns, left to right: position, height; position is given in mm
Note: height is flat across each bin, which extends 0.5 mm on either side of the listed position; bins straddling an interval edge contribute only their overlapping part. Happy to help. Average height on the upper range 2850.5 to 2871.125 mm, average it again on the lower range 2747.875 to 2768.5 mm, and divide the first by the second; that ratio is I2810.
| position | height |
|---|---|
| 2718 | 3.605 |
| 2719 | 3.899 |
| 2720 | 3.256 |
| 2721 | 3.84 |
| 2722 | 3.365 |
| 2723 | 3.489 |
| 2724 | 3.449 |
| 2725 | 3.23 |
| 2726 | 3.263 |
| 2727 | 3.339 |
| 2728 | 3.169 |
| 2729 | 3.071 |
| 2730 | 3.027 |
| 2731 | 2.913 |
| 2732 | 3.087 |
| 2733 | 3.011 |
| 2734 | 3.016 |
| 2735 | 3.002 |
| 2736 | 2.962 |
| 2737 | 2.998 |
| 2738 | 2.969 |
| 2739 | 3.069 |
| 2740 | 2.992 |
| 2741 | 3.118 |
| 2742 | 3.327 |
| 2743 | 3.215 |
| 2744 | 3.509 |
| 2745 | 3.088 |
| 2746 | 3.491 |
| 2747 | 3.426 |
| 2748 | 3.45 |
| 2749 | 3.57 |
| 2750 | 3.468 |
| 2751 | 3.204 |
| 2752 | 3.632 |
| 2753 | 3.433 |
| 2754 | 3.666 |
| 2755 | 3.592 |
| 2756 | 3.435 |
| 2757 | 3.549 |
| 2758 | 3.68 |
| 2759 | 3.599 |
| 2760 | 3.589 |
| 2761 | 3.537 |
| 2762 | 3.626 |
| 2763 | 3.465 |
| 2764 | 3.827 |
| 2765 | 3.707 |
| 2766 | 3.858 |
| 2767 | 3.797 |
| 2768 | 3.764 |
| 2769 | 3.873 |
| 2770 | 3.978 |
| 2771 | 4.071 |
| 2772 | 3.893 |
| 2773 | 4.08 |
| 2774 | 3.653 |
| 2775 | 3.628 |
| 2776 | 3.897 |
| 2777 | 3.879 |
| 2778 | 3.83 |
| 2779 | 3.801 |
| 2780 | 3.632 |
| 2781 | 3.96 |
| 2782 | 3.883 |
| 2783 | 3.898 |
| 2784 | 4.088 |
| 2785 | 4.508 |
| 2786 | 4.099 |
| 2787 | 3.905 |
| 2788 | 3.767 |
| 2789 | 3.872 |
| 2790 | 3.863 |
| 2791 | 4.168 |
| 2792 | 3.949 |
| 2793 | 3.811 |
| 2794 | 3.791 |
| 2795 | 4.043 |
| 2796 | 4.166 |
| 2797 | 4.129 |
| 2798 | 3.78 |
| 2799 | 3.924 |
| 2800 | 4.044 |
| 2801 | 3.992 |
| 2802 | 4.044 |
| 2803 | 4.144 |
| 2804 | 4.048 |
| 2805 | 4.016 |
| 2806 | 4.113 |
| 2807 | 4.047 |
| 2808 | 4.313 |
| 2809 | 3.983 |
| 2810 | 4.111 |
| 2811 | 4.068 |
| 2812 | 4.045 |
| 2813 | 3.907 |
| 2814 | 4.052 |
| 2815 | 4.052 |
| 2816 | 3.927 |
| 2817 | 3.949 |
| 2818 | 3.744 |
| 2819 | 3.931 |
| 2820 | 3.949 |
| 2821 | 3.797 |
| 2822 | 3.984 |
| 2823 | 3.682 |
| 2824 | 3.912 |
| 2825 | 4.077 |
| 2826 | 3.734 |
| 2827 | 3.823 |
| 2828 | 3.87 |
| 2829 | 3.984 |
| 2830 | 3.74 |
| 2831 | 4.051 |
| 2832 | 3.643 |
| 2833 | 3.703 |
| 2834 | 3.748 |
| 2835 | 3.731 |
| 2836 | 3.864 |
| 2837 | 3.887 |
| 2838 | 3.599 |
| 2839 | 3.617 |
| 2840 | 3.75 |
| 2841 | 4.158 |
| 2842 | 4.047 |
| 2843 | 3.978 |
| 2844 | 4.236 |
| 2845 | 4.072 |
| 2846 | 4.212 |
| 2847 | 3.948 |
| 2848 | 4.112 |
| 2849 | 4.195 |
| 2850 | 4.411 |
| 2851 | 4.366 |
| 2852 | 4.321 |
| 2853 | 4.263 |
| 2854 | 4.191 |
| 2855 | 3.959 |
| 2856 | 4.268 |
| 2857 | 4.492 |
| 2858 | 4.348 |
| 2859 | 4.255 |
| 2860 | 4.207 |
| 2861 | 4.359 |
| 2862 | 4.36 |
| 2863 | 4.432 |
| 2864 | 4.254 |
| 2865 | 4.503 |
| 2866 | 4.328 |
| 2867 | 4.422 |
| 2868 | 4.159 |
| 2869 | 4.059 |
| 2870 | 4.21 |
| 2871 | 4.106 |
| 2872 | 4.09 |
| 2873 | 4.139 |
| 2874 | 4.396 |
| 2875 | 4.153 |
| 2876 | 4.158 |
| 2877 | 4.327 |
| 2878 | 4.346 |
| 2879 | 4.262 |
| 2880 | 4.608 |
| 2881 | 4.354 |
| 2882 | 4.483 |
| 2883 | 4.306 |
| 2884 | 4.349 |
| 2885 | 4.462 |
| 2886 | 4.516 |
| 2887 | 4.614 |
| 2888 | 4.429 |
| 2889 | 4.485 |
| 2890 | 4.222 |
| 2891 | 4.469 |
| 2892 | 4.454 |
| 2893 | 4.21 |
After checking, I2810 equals 1.2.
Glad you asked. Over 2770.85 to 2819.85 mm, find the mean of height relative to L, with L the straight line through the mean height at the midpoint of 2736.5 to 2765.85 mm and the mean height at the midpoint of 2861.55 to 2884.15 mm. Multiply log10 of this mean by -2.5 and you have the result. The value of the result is -0.064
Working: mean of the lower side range 3.43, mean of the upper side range 4.29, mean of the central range 3.97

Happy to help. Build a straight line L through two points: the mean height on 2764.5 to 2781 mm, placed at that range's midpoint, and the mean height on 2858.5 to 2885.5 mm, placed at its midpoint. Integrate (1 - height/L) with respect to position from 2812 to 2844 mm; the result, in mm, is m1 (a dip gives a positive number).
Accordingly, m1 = 1.7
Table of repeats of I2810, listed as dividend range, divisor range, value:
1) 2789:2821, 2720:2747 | 1.25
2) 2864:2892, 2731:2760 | 1.31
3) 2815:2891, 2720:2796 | 1.16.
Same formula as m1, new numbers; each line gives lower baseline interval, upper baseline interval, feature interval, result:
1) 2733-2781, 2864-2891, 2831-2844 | 0.73 mm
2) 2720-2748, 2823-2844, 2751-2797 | -4.59 mm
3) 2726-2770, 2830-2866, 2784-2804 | -1.58 mm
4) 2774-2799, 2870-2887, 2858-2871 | -0.09 mm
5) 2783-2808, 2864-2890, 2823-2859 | 1.58 mm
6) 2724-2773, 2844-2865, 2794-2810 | -0.86 mm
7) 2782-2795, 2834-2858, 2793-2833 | 0.57 mm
